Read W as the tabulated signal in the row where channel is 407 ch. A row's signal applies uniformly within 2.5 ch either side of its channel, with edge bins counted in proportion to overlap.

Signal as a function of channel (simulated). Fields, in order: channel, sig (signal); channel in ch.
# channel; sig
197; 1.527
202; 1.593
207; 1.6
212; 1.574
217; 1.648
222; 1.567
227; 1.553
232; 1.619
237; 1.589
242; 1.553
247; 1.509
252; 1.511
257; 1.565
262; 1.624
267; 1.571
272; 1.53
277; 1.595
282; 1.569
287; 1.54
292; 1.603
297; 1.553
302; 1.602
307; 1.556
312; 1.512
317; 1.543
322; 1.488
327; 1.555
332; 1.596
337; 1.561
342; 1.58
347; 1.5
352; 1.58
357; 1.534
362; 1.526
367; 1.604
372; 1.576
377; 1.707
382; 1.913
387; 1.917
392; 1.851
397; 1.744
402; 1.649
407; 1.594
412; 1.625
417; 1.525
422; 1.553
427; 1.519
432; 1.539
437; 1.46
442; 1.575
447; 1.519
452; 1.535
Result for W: 1.594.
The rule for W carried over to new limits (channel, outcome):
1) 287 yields 1.54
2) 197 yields 1.527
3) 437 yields 1.46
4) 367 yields 1.604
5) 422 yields 1.553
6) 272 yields 1.53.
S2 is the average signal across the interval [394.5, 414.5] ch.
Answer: 1.65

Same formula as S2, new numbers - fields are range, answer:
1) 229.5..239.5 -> 1.6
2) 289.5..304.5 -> 1.59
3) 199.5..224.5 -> 1.6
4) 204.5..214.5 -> 1.59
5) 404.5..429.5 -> 1.56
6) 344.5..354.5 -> 1.54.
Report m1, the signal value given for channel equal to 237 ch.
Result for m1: 1.589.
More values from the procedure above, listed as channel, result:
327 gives 1.555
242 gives 1.553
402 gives 1.649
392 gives 1.851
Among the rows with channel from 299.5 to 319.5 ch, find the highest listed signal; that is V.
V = 1.602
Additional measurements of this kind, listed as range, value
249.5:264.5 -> 1.624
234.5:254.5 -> 1.589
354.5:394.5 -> 1.917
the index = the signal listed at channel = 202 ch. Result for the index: 1.593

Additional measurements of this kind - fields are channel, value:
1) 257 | 1.565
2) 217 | 1.648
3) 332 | 1.596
